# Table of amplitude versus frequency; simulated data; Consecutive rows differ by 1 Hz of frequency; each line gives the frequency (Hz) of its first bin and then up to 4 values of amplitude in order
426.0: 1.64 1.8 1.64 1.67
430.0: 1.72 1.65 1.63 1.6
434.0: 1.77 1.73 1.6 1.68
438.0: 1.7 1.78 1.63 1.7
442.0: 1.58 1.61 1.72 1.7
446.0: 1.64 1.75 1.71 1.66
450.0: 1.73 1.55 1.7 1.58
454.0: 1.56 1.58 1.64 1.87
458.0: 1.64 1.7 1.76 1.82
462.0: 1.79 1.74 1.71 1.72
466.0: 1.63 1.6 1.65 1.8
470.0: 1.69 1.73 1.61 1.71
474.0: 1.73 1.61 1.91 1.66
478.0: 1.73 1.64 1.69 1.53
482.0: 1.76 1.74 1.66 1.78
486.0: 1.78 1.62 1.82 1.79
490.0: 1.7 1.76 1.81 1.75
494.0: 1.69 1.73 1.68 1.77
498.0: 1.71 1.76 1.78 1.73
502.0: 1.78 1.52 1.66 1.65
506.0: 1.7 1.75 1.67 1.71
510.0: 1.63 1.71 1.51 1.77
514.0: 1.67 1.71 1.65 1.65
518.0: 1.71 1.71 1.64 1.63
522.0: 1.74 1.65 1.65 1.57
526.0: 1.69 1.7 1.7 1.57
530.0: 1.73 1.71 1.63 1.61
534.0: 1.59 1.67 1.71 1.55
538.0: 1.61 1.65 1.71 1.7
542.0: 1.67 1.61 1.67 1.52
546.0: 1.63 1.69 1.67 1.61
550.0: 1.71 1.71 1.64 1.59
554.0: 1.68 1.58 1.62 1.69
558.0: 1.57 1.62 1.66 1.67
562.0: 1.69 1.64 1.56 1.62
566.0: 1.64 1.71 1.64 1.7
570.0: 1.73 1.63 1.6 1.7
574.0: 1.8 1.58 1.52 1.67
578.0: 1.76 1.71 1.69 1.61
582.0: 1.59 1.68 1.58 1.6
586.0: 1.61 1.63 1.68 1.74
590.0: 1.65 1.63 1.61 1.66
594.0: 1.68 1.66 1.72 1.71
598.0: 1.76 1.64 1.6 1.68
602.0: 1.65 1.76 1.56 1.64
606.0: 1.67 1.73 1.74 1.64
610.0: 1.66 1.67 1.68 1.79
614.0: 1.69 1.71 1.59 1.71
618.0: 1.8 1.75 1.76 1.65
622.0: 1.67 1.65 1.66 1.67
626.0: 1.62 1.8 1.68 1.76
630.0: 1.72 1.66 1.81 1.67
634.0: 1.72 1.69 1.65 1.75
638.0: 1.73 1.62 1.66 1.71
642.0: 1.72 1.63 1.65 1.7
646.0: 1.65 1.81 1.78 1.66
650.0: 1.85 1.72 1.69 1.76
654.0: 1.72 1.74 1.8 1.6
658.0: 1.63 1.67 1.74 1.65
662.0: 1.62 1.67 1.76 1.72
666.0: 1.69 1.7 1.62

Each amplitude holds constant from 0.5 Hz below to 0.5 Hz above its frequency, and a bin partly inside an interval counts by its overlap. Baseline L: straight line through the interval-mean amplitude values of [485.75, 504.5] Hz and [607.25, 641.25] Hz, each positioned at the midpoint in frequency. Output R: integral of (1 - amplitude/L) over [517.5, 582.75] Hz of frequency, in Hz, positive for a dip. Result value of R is 2.37 Hz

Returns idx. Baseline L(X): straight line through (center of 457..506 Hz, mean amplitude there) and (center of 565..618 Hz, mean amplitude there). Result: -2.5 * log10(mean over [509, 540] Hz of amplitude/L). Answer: 0.02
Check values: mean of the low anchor 1.71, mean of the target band 1.66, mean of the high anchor 1.67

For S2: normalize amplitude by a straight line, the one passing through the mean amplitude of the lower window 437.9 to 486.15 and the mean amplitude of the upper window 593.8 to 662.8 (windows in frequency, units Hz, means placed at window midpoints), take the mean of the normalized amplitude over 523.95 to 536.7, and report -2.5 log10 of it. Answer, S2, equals 0.02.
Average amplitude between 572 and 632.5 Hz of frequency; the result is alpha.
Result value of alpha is 1.68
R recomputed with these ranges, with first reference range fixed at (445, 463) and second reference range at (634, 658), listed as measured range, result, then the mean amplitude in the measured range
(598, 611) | 0.3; 1.67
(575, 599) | 0.6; 1.66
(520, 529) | 0.2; 1.66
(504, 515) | 0.1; 1.68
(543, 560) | 0.6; 1.64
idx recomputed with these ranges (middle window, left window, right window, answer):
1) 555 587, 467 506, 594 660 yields 0.04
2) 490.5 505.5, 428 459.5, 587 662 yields -0.03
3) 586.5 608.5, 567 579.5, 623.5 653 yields 0.01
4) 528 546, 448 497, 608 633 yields 0.04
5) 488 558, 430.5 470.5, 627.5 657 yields 0.01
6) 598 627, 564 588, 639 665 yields -0.01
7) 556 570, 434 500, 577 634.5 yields 0.02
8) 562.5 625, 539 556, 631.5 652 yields 0.01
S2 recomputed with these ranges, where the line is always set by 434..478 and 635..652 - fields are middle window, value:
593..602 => 0.01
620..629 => 0.01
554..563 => 0.04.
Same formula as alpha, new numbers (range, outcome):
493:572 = 1.66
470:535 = 1.69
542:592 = 1.65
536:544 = 1.65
